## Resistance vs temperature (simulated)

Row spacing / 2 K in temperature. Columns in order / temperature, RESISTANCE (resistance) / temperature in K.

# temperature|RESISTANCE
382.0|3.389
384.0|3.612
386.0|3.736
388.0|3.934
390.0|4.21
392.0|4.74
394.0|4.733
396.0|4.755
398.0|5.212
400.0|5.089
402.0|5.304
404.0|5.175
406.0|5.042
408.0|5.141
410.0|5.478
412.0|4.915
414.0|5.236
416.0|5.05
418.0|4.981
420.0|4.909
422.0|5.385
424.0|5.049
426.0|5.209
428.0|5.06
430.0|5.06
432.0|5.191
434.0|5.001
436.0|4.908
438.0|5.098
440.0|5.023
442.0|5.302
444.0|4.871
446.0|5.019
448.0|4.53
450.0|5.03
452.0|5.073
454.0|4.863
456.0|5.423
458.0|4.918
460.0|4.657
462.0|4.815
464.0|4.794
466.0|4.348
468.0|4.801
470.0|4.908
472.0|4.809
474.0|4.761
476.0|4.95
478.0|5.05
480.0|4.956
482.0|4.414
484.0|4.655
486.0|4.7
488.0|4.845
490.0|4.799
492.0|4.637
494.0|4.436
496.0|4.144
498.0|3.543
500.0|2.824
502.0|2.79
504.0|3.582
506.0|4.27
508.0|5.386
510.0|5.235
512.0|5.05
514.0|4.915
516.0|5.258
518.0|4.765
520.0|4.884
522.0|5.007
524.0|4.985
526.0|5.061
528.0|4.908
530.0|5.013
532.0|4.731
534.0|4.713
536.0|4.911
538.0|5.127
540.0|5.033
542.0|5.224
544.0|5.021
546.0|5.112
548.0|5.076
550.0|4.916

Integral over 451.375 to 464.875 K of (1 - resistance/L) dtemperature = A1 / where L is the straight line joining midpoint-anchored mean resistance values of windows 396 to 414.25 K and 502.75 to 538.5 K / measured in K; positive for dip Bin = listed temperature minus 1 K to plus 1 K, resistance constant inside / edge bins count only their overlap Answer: 0.2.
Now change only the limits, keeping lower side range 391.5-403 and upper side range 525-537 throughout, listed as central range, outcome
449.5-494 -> 1.03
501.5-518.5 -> 0.95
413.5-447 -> -0.80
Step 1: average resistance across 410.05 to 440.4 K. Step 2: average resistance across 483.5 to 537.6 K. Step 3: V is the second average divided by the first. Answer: 0.9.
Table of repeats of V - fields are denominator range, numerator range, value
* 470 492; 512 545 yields 1.04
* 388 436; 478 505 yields 0.84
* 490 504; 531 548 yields 1.31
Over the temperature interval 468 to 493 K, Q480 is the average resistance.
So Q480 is 4.79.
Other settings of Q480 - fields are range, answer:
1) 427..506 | 4.68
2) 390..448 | 5.05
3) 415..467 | 4.98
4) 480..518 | 4.44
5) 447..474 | 4.84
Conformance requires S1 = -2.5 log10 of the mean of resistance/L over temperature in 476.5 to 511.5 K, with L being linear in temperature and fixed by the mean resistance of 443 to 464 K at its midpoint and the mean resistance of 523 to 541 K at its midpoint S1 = 0.126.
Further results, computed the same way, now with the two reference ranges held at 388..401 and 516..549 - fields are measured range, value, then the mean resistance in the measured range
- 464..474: 0.03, 4.73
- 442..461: -0.03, 4.95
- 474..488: 0.02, 4.79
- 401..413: -0.09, 5.18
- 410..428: -0.08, 5.11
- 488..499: 0.13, 4.36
